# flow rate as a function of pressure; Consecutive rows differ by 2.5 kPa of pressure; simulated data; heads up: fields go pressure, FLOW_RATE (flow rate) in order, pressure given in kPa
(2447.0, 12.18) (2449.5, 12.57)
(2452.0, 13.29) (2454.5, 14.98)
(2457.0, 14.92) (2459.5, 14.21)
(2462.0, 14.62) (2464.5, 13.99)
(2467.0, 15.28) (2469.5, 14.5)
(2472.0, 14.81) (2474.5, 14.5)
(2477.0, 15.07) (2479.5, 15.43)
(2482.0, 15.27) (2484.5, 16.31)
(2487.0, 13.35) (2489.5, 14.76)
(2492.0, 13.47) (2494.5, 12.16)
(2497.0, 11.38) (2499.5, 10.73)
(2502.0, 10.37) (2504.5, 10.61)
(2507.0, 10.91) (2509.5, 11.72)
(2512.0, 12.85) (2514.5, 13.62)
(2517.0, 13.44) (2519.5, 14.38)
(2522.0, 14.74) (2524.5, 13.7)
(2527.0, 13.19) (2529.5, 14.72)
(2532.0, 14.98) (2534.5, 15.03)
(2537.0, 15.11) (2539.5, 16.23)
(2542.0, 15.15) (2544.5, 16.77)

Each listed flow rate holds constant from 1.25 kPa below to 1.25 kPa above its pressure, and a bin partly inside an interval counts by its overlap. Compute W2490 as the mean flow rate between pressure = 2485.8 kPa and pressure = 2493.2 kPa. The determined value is 13.9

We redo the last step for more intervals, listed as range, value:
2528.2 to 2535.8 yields 14.9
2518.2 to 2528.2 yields 14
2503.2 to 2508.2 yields 10.8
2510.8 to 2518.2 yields 13.3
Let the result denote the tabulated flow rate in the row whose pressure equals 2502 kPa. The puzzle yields 10.37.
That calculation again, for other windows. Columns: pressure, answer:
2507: 10.91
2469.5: 14.5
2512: 12.85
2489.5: 14.76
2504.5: 10.61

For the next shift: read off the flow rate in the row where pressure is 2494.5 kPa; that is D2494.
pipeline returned 12.16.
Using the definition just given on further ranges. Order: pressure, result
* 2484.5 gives 16.31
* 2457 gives 14.92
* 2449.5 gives 12.57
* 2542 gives 15.15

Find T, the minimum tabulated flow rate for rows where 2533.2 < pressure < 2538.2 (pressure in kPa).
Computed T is 15.03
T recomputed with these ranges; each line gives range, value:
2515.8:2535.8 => 13.19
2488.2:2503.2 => 10.37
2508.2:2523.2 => 11.72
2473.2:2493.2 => 13.35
